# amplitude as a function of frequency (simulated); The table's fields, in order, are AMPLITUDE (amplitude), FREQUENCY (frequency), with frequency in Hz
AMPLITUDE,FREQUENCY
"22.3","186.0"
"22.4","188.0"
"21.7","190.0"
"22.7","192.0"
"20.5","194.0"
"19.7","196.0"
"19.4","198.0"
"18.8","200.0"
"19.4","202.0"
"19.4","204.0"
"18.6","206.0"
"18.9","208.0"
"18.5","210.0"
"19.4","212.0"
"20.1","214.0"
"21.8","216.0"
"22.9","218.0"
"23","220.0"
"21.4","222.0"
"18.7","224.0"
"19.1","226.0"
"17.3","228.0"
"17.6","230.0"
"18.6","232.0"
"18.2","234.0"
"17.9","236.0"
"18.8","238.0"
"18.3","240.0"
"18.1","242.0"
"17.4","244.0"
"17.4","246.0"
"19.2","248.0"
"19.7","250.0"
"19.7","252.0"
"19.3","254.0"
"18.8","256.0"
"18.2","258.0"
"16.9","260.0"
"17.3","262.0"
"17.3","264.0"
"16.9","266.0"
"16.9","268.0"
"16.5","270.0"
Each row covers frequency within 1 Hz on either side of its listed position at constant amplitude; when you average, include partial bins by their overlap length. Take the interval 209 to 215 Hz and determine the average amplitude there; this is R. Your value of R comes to 19.3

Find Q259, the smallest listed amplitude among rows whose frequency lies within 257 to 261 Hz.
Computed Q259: 16.9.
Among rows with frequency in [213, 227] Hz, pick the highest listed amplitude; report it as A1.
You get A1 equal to 23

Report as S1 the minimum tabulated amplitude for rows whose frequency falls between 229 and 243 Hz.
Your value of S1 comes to 17.6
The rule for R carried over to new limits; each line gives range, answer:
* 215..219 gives 22.4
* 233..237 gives 18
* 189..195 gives 21.6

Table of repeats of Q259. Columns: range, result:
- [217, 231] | 17.3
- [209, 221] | 18.5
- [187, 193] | 21.7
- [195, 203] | 18.8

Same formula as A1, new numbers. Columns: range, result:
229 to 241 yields 18.8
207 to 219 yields 22.9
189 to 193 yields 22.7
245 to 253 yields 19.7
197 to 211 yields 19.4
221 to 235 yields 21.4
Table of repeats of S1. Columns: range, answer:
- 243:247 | 17.4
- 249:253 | 19.7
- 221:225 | 18.7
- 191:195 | 20.5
